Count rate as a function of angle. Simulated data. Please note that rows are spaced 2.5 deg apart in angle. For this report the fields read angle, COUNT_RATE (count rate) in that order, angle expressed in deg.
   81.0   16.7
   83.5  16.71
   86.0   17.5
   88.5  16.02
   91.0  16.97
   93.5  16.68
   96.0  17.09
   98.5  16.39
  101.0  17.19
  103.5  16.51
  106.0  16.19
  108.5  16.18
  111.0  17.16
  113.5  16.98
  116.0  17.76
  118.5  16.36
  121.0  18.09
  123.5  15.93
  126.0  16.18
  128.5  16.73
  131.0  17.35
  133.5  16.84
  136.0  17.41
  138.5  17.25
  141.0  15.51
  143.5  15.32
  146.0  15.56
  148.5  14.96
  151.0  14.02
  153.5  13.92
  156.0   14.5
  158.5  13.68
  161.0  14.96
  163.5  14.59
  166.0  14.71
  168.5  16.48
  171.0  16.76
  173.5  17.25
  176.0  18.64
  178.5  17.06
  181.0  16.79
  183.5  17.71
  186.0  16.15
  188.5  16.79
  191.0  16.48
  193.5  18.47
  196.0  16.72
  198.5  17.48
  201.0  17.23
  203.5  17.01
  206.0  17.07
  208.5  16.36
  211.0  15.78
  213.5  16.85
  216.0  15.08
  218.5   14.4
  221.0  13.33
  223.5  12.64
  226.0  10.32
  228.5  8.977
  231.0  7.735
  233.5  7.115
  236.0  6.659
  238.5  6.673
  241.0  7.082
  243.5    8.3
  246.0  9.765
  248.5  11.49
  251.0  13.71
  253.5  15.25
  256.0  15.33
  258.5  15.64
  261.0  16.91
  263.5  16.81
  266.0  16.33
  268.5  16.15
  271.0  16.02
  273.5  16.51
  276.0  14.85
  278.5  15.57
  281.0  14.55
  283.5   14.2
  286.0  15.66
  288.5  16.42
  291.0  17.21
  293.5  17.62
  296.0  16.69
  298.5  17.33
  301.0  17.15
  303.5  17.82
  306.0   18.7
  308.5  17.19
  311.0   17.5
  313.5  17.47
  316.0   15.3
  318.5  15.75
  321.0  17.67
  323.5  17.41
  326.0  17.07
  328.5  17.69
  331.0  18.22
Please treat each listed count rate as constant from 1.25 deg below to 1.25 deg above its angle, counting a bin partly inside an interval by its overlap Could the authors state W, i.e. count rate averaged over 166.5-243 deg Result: 14.4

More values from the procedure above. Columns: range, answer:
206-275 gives 12.9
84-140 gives 16.8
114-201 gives 16.3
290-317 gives 17.3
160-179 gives 16.3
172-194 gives 17.2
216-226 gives 13.3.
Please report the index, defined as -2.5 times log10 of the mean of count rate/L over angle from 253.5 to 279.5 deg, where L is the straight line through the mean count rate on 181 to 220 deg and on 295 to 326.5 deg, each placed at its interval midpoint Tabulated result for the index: 0.06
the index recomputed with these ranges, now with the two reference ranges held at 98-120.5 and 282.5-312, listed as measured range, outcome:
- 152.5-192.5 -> 0.05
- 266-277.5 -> 0.07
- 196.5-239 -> 0.27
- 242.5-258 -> 0.33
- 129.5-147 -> 0.02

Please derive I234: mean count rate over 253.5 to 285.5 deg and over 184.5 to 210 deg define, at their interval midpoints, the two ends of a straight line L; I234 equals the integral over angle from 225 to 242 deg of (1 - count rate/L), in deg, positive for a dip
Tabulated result 8.9 deg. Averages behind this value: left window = 17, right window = 15.7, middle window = 7.77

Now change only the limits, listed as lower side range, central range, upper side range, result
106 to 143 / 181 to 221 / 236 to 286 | -4.06 deg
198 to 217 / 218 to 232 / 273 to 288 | 4.43 deg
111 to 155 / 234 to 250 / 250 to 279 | 7.57 deg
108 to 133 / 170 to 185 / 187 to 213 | -0.39 deg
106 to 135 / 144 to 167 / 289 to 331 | 3.19 deg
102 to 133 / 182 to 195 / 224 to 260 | -3.94 deg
